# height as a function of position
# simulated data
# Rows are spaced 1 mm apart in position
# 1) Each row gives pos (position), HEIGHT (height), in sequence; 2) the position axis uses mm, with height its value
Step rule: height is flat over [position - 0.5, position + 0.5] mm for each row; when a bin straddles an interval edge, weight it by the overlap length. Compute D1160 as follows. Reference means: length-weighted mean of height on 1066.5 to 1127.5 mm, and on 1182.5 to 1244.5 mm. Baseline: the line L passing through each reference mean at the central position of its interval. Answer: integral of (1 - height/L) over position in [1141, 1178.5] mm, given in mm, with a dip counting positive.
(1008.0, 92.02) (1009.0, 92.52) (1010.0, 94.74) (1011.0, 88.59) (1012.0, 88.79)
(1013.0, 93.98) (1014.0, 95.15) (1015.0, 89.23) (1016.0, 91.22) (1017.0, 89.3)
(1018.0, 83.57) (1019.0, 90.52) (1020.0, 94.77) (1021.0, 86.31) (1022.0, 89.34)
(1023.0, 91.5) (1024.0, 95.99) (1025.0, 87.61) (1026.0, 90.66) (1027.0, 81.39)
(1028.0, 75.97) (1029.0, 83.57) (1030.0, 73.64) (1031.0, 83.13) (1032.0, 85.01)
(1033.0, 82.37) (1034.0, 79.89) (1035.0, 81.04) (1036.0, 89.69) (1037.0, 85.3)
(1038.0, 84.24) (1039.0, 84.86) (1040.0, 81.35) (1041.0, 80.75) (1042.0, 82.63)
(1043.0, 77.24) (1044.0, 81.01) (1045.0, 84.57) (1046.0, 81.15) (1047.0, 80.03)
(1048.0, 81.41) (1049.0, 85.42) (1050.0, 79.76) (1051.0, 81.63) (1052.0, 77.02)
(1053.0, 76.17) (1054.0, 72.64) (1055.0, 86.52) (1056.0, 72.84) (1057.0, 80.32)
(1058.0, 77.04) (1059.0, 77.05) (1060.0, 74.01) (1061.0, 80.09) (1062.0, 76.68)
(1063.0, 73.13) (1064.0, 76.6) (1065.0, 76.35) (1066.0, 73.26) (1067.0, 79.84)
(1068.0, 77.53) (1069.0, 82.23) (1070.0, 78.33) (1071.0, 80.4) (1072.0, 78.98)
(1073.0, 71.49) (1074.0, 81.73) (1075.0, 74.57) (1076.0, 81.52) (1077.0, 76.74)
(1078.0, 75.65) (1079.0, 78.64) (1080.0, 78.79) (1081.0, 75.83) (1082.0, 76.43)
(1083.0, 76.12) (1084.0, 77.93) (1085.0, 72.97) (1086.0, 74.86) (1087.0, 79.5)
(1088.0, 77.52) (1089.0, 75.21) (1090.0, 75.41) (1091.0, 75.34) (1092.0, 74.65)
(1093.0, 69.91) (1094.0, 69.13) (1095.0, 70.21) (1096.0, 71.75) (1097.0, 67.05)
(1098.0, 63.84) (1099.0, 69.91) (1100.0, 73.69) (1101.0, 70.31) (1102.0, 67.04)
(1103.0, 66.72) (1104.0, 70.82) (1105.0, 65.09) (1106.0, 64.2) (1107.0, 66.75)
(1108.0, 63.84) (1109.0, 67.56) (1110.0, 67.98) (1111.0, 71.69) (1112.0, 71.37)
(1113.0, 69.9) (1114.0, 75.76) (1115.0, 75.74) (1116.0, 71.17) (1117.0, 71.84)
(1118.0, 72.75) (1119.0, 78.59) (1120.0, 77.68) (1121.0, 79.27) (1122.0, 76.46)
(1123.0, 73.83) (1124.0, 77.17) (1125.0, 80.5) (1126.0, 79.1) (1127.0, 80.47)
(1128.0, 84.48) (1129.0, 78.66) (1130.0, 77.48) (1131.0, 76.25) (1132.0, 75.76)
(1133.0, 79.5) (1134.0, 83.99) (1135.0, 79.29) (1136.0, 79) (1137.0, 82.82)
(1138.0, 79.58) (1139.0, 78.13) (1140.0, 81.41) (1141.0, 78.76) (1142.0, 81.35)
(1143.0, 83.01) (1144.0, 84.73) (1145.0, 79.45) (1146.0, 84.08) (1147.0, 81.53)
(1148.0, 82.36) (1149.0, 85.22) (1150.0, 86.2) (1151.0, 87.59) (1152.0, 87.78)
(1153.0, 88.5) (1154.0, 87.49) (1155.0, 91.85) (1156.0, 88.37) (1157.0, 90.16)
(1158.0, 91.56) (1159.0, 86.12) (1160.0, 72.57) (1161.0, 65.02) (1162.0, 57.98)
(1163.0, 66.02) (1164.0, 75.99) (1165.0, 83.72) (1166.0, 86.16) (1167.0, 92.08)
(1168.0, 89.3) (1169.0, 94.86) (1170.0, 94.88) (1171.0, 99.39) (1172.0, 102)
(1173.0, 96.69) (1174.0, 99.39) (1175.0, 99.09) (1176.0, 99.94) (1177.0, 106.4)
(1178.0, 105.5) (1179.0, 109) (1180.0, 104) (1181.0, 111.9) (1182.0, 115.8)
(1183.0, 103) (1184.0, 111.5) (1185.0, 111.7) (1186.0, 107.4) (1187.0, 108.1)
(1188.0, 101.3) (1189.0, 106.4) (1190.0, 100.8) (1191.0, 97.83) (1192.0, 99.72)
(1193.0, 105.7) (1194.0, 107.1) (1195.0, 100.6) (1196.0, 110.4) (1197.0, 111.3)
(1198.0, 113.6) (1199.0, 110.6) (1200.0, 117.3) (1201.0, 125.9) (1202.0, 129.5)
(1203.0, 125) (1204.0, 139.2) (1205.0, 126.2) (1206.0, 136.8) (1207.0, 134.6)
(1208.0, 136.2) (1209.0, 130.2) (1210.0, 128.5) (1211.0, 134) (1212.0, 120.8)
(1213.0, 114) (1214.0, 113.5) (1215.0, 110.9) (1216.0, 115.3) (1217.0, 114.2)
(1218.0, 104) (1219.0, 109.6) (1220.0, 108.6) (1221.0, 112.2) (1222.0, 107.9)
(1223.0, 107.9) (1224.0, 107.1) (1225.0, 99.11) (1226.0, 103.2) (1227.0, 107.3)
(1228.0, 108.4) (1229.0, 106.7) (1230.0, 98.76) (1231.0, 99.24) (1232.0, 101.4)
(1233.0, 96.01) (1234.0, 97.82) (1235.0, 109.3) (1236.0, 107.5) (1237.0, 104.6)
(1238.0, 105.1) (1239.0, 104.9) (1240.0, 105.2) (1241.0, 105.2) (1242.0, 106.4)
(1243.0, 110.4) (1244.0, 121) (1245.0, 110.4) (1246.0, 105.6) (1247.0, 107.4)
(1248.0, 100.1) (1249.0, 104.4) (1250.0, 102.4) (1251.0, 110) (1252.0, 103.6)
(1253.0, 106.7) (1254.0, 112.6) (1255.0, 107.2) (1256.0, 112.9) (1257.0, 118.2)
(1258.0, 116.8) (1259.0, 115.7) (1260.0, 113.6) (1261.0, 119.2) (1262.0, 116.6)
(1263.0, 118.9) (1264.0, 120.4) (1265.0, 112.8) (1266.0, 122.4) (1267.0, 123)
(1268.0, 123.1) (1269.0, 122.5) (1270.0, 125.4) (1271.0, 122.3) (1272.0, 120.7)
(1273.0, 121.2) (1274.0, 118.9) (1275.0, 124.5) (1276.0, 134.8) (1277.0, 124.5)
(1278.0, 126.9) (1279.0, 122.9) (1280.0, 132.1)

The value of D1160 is 2.8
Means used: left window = 74.1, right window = 112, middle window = 87.3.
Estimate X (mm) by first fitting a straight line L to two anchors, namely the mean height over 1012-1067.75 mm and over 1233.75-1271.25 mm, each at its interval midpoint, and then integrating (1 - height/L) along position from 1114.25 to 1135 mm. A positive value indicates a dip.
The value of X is 3.7 mm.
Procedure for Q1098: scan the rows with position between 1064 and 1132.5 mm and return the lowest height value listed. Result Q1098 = 63.84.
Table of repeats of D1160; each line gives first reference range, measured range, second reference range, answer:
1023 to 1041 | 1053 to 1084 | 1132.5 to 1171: 2.3 mm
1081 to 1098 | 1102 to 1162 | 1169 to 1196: 6.6 mm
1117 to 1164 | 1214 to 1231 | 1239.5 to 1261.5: -0.9 mm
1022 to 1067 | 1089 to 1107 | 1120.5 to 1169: 2.5 mm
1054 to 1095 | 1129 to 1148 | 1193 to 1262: 2.3 mm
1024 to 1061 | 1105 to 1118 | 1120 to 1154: 1.8 mm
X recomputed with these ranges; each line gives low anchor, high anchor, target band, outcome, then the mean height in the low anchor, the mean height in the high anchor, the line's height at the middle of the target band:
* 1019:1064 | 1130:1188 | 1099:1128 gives 4.7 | 82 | 89.3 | 86.5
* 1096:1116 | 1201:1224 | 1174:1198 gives 0.4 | 69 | 121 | 108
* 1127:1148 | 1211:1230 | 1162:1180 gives -0.2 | 80.5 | 110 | 92.3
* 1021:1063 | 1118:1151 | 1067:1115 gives 4.5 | 81.7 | 80.2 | 80.9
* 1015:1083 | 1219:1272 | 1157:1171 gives 2.3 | 81.2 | 110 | 98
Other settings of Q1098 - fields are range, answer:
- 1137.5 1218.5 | 57.98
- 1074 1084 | 74.57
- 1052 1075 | 71.49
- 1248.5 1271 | 102.4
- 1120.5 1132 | 73.83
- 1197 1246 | 96.01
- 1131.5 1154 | 75.76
